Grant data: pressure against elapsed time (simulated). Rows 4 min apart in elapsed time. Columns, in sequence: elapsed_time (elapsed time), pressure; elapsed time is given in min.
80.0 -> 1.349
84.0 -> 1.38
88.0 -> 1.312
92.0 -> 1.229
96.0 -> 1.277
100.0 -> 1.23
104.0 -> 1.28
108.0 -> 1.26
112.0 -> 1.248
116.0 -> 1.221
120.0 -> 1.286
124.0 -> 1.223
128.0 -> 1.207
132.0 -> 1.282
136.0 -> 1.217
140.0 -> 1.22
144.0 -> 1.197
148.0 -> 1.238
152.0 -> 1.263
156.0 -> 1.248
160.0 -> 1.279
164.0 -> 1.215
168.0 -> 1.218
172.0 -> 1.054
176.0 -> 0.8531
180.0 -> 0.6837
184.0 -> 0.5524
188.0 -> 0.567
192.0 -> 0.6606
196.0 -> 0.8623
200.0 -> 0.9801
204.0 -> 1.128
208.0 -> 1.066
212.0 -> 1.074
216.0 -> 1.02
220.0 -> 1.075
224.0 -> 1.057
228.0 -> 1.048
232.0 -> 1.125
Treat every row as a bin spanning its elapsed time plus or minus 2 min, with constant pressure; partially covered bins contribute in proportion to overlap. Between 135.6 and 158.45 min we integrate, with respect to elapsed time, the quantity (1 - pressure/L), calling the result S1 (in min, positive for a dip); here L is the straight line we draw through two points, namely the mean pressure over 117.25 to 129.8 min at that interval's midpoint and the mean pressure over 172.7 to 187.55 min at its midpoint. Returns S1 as -4.9 min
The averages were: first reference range 1.24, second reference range 0.714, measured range 1.23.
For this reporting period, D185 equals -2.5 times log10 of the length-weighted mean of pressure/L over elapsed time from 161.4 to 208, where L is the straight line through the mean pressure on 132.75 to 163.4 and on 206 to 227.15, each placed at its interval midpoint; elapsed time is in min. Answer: 0.26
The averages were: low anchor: 1.24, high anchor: 1.06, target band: 0.901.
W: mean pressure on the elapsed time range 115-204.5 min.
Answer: 1.07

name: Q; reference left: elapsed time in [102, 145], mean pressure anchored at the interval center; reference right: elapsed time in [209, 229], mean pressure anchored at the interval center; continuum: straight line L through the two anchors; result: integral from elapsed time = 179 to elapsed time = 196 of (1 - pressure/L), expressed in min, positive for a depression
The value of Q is 7.2 min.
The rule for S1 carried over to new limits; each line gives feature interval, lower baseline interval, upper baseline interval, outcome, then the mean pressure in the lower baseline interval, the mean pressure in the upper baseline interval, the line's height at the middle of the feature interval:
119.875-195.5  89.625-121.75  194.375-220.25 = 5.2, 1.25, 1.03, 1.14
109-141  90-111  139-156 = 0.1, 1.25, 1.23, 1.24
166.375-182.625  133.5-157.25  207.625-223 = 3.2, 1.23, 1.06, 1.16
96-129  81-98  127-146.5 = 0.5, 1.3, 1.23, 1.27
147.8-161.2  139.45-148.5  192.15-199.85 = -1.4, 1.21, 0.842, 1.14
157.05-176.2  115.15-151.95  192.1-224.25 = -0.3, 1.23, 1.01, 1.13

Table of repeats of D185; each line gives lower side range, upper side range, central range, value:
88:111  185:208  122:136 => -0.09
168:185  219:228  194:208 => -0.04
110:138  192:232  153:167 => -0.09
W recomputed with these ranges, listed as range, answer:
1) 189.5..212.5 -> 0.946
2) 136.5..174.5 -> 1.21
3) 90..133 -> 1.25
